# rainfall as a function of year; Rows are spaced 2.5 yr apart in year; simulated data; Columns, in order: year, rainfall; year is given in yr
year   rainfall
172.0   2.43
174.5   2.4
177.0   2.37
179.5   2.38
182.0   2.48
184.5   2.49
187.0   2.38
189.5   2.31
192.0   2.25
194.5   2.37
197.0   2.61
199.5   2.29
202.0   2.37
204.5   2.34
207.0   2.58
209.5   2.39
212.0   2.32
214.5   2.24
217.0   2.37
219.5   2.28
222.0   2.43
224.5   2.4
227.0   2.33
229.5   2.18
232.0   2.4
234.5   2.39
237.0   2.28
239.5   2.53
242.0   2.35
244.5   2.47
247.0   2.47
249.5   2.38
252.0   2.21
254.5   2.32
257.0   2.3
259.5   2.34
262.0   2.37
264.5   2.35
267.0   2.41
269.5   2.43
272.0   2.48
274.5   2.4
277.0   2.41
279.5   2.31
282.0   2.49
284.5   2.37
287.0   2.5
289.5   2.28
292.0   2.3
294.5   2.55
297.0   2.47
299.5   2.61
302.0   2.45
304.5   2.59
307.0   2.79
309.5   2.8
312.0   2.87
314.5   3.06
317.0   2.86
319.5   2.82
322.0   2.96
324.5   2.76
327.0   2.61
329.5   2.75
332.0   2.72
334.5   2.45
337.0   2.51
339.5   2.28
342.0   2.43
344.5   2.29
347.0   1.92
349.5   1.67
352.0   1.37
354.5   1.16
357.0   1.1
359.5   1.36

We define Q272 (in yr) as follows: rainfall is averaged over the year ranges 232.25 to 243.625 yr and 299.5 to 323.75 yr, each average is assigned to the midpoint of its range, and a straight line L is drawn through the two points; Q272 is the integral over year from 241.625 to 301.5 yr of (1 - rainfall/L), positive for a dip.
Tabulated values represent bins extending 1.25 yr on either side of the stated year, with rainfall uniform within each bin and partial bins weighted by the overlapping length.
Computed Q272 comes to 4.0 yr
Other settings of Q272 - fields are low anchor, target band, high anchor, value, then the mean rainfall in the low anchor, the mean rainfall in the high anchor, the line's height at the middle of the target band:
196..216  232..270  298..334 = 2.46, 2.39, 2.75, 2.54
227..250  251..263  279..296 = 0.41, 2.38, 2.41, 2.39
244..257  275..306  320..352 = -0.81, 2.36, 2.41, 2.38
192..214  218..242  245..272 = 0.23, 2.39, 2.37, 2.38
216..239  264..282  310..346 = 0.61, 2.35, 2.67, 2.49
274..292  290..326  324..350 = -4.49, 2.39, 2.41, 2.4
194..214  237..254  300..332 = 1.01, 2.4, 2.77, 2.54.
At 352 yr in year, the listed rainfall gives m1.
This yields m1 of 1.37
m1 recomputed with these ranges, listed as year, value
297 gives 2.47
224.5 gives 2.4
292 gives 2.3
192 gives 2.25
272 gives 2.48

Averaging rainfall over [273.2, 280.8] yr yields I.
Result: 2.37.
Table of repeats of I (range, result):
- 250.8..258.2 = 2.28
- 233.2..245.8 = 2.4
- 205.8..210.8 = 2.48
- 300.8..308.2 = 2.61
